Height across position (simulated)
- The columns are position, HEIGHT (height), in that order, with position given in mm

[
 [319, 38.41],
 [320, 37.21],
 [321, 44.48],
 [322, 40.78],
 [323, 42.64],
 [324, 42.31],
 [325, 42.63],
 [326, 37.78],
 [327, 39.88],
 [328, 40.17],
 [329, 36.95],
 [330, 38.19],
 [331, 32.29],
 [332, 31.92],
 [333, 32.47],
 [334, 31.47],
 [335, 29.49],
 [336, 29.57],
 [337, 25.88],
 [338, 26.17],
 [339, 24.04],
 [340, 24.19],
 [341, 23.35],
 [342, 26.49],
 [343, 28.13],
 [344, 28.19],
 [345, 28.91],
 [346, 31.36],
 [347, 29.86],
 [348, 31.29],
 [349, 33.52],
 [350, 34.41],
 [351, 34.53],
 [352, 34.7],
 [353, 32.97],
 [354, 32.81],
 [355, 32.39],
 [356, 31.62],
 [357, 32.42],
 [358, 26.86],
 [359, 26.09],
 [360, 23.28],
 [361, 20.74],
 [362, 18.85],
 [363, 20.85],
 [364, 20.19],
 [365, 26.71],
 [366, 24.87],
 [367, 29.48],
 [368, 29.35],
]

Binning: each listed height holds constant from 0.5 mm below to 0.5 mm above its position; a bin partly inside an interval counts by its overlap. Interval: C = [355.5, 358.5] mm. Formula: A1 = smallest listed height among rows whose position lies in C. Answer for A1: 26.86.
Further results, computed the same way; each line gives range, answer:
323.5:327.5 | 37.78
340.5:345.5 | 23.35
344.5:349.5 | 28.91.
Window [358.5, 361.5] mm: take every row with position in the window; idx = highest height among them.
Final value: 26.09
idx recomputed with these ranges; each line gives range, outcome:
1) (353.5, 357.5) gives 32.81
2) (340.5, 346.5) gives 31.36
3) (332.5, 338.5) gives 32.47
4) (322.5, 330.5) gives 42.64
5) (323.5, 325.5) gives 42.63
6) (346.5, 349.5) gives 33.52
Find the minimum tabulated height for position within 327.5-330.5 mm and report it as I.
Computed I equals 36.95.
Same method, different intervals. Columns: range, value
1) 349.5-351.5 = 34.41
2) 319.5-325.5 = 37.21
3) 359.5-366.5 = 18.85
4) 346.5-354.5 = 29.86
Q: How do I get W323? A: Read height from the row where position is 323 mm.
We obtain 42.64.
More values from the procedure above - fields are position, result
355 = 32.39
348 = 31.29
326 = 37.78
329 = 36.95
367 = 29.48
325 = 42.63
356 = 31.62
